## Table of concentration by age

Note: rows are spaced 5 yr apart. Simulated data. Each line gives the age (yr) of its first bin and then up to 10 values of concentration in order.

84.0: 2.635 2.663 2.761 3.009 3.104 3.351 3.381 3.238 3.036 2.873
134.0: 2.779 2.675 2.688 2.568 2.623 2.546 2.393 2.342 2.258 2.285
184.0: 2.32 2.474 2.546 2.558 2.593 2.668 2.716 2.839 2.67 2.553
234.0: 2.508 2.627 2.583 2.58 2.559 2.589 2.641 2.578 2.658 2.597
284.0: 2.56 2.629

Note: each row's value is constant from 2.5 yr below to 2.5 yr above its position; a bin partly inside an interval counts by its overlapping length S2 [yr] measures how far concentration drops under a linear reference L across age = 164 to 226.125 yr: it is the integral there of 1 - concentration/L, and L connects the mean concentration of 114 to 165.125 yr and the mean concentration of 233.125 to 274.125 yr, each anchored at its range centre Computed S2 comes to 3.95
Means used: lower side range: 2.78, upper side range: 2.59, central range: 2.52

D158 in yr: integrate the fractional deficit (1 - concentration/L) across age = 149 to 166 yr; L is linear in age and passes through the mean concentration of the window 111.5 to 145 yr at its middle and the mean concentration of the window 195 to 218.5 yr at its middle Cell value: 1.88 yr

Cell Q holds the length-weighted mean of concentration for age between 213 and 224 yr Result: 2.76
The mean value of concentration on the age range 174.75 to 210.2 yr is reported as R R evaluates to 2.47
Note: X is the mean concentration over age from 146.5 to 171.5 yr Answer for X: 2.49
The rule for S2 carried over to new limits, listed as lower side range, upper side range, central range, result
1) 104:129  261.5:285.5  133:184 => 9.14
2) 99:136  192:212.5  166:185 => 3.14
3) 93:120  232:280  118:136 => 0.67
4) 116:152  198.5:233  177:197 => 2.26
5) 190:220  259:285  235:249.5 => 0.17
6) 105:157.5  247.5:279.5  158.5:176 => 2.86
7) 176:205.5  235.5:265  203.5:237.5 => -1.75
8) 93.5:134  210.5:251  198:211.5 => 0.62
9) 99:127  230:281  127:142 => 1.62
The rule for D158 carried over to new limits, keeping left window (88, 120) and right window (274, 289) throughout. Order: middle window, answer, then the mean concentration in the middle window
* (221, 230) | 0.4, 2.63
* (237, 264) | 0.9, 2.59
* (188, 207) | 1.9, 2.55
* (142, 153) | 1.3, 2.62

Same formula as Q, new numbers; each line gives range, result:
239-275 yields 2.6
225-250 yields 2.58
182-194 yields 2.43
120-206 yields 2.57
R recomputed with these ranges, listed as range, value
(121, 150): 2.79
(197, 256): 2.62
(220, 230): 2.65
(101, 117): 3.27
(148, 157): 2.6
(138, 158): 2.63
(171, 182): 2.28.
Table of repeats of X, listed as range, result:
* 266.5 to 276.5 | 2.62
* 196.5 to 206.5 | 2.58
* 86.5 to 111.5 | 2.98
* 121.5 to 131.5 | 2.95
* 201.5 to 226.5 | 2.7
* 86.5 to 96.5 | 2.71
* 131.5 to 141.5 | 2.73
